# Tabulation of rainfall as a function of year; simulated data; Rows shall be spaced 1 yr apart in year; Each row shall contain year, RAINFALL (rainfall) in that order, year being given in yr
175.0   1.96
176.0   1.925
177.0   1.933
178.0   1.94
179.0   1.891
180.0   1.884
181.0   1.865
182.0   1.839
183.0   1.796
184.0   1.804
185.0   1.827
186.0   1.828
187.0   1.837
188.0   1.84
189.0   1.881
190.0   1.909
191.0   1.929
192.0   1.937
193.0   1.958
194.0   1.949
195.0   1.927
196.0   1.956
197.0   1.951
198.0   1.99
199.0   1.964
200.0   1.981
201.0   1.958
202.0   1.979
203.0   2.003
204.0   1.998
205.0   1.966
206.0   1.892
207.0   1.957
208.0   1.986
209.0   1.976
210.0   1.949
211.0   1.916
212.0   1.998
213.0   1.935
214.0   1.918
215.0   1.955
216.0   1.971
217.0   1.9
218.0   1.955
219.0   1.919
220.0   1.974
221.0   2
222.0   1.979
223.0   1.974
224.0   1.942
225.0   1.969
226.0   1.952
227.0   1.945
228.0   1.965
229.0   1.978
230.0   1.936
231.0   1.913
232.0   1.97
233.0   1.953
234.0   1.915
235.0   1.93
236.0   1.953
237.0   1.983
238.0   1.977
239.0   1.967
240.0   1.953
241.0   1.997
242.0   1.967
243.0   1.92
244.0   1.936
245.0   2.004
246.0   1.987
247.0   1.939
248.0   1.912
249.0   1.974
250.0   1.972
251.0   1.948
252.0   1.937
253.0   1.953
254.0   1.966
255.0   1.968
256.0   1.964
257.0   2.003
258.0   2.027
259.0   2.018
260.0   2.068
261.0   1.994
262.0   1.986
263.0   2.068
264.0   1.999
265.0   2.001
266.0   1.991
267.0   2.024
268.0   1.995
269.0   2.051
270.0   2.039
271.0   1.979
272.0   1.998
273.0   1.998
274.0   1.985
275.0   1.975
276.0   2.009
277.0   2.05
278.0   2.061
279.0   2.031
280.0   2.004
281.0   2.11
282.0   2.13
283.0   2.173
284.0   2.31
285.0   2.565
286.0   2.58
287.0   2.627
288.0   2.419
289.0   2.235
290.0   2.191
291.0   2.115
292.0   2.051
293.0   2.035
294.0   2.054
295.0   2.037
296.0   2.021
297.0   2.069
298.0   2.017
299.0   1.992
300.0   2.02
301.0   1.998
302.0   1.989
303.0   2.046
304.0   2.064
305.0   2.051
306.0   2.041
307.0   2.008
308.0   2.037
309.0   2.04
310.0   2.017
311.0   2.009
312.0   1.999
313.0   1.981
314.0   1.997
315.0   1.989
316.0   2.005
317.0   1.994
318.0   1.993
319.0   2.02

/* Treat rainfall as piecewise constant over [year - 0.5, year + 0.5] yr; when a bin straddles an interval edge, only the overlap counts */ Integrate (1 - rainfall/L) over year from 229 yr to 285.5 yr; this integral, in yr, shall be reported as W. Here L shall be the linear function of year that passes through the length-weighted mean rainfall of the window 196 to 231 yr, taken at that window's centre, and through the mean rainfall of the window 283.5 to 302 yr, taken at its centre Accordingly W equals 2.0 yr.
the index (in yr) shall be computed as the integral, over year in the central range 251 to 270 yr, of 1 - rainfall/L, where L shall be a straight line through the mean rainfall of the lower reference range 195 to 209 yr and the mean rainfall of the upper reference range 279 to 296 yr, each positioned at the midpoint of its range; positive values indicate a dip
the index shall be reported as 1.2 yr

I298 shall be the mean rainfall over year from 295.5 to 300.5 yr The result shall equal 2.02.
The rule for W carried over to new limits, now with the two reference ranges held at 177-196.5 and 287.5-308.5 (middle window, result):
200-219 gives -0.3 yr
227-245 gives 0.1 yr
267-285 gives -0.3 yr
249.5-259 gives 0.1 yr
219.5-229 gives -0.1 yr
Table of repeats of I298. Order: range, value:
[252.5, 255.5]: 1.96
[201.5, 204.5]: 1.99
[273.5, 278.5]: 2.02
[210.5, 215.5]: 1.94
